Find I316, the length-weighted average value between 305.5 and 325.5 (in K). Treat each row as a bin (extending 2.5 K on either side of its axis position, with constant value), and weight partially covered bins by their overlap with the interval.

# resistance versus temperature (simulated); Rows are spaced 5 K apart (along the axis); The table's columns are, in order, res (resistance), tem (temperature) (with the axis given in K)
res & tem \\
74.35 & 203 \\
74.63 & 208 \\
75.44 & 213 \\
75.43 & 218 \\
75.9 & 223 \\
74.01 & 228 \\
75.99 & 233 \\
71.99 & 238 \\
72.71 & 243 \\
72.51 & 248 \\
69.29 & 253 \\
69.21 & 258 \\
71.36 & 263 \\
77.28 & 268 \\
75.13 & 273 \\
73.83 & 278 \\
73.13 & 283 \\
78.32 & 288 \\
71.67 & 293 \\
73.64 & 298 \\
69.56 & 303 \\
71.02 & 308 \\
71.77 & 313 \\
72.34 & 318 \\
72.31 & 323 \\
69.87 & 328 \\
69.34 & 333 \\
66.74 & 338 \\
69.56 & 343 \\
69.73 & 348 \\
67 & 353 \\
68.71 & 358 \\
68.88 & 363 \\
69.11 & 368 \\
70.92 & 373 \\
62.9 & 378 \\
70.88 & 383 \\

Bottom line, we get 71.9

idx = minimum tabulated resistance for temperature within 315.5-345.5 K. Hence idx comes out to 66.74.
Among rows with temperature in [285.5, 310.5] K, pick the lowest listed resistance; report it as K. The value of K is 69.56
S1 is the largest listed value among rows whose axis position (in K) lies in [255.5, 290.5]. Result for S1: 78.32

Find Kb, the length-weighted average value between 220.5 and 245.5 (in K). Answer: 74.1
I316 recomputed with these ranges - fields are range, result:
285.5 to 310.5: 72.8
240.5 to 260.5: 70.9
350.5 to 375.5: 68.9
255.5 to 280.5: 73.4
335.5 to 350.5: 68.7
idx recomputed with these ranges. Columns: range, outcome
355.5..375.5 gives 68.71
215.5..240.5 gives 71.99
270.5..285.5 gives 73.13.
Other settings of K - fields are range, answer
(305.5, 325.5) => 71.02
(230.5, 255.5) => 69.29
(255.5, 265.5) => 69.21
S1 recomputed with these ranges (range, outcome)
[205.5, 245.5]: 75.99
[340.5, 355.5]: 69.73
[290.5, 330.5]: 73.64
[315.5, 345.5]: 72.34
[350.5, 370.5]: 69.11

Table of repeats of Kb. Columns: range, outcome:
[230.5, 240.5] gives 74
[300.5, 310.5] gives 70.3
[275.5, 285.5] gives 73.5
